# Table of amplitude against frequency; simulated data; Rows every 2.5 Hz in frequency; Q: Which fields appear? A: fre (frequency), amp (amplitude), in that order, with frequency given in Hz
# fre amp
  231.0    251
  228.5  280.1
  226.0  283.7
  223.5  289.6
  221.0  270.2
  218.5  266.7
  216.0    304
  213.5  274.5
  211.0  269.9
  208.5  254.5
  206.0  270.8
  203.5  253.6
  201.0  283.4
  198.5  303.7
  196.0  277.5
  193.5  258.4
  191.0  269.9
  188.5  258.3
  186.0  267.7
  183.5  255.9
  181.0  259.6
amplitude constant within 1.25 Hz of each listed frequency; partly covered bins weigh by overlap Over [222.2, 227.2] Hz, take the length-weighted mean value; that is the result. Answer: 287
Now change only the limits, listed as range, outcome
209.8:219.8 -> 279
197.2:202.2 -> 293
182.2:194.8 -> 262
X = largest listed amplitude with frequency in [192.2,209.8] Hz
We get 303.7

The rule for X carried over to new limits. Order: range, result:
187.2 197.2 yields 277.5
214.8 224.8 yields 304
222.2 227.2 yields 289.6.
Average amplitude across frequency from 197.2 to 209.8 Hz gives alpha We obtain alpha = 273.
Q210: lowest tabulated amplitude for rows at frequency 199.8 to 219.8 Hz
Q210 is 253.6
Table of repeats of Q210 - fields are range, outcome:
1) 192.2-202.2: 258.4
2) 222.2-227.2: 283.7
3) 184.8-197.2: 258.3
